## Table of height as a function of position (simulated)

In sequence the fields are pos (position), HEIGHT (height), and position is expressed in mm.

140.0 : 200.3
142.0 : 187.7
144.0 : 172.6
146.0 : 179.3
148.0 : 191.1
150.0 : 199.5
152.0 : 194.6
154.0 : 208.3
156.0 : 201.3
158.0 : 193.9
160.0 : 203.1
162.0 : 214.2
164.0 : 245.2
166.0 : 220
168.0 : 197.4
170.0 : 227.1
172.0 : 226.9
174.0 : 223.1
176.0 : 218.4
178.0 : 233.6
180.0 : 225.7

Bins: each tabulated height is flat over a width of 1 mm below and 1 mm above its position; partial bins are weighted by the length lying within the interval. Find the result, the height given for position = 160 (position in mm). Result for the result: 203.1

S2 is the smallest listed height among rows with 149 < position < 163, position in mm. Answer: 193.9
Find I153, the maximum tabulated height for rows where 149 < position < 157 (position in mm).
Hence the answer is 208.3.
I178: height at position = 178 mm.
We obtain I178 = 233.6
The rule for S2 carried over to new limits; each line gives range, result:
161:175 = 197.4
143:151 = 172.6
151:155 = 194.6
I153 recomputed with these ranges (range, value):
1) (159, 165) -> 245.2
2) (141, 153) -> 199.5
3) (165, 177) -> 227.1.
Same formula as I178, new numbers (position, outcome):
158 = 193.9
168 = 197.4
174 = 223.1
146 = 179.3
